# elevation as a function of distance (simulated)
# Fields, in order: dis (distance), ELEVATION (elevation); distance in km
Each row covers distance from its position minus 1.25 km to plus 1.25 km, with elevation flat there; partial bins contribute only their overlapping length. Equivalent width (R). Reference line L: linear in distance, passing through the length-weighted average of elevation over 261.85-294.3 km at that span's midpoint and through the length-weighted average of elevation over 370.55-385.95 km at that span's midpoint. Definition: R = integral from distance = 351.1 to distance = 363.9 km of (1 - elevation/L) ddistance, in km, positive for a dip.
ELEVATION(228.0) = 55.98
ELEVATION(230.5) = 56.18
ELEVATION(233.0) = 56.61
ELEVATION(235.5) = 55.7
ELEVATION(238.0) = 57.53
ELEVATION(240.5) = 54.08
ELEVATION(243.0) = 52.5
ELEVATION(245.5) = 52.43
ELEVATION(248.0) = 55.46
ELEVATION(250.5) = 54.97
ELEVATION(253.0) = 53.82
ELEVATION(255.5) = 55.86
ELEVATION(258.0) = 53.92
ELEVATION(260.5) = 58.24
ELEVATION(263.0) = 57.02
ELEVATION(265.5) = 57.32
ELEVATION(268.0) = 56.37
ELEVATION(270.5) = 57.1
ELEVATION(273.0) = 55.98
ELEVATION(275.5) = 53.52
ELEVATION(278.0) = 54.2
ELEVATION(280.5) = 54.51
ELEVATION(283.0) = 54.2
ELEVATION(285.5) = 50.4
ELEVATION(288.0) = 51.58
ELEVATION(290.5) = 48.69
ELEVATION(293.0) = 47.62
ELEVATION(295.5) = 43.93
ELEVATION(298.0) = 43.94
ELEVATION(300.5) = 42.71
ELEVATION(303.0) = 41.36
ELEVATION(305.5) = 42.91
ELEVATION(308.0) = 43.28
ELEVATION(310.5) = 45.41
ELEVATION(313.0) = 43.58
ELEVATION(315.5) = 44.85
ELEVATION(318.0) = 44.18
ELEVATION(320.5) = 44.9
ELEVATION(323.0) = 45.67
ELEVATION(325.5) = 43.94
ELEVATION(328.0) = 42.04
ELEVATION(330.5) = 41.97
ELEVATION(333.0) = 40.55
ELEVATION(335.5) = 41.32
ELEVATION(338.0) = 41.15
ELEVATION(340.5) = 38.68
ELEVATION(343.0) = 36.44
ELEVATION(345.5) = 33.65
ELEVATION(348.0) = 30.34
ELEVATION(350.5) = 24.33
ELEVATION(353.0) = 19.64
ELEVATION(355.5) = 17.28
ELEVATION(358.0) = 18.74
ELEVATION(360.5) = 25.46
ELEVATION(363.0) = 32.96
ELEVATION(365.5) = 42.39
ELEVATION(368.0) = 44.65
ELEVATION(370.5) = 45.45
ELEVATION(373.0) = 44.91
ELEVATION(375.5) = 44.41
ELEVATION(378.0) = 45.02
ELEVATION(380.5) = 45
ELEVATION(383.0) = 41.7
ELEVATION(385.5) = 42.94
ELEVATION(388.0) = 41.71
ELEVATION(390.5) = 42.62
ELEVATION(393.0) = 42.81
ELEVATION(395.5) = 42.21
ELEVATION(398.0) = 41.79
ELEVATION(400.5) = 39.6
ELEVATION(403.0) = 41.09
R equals 6.5 km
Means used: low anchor 53.7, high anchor 44.2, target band 22.6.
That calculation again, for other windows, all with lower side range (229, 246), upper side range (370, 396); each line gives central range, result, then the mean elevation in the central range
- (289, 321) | 3.40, 44.5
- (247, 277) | -1.48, 55.8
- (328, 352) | 5.32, 36.6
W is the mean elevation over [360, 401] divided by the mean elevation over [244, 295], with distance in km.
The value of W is 0.77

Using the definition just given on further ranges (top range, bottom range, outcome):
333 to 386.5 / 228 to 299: 0.67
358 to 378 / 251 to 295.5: 0.72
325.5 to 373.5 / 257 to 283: 0.63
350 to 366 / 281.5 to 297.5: 0.51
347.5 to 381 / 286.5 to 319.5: 0.76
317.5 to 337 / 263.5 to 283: 0.77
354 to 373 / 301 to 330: 0.76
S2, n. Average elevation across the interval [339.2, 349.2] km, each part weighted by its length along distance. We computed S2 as 34.8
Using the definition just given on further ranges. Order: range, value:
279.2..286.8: 53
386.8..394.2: 42.4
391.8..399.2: 42.3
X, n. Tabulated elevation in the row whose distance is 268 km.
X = 56.37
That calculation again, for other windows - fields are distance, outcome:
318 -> 44.18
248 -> 55.46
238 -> 57.53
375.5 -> 44.41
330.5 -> 41.97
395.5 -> 42.21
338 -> 41.15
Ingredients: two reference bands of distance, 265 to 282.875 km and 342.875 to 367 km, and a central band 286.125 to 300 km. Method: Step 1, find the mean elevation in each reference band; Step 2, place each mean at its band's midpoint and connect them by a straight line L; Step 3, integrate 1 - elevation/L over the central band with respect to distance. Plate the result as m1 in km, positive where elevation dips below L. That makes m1 0.5 km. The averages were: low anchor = 55.4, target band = 47.1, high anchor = 27.9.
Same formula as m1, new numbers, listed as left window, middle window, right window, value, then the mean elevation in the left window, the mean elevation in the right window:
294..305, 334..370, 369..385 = 9.6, 43.1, 44.3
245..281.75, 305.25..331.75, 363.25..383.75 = 3.0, 55.4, 43.7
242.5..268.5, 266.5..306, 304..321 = -0.6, 55.3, 44.1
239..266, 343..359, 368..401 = 7.3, 55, 43.2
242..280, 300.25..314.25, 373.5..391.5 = 2.1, 55.3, 43.4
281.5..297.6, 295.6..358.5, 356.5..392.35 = 9.5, 49.2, 39.7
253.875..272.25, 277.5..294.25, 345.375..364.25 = -1.0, 56.5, 24.8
